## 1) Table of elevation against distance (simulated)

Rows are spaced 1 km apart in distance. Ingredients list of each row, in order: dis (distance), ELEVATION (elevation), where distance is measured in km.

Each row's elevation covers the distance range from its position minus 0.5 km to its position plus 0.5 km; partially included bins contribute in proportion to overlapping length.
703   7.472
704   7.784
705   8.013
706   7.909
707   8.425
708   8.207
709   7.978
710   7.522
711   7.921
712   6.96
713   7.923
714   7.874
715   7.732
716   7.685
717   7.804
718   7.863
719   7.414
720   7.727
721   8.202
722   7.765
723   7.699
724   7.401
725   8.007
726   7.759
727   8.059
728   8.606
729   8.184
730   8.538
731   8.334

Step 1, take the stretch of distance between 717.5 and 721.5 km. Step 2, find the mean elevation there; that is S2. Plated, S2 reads 7.8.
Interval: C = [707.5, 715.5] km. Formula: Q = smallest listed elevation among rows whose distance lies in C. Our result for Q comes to 6.96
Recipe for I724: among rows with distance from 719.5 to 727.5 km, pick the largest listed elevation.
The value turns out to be 8.202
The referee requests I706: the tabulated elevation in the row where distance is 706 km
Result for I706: 7.909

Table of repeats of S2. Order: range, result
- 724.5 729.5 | 8.12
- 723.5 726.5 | 7.72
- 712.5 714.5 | 7.9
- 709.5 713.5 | 7.58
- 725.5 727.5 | 7.91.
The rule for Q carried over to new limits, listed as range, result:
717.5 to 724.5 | 7.401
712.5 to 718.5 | 7.685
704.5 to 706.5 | 7.909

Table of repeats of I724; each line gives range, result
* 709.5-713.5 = 7.923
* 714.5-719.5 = 7.863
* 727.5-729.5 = 8.606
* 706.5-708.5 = 8.425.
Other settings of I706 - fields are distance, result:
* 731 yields 8.334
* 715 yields 7.732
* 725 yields 8.007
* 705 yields 8.013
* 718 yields 7.863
